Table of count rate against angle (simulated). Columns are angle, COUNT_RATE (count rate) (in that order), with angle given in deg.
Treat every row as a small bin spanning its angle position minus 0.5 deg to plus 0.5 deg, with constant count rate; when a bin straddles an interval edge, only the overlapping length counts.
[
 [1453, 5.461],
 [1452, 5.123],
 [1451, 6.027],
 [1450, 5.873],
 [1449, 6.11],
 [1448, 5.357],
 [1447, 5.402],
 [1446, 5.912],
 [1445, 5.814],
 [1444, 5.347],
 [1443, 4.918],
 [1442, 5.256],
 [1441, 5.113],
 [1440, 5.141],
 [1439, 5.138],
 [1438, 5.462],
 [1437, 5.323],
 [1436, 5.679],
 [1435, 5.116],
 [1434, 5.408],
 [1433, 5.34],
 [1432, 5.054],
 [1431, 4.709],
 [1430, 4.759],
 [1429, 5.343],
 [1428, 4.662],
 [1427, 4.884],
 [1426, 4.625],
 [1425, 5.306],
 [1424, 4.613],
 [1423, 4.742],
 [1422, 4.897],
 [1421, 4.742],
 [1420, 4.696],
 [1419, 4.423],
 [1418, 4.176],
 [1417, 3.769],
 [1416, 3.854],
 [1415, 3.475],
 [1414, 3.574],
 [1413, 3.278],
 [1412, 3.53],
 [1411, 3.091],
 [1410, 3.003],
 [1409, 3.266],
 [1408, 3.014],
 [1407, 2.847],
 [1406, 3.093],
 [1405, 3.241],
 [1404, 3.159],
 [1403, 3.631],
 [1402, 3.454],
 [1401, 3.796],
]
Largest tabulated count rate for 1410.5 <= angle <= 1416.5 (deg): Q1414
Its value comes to 3.854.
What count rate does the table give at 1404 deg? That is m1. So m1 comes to 3.159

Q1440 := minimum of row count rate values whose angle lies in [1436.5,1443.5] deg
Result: 4.918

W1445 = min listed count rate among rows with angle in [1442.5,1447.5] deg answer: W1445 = 4.918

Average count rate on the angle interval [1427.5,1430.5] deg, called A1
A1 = 4.92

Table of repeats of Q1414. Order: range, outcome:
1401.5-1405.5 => 3.631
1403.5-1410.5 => 3.266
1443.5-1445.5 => 5.814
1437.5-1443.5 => 5.462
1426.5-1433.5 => 5.343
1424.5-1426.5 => 5.306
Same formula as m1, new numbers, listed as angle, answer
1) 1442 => 5.256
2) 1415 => 3.475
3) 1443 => 4.918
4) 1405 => 3.241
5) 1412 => 3.53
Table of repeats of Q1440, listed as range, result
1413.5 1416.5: 3.475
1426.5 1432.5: 4.662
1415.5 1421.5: 3.769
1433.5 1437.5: 5.116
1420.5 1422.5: 4.742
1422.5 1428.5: 4.613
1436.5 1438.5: 5.323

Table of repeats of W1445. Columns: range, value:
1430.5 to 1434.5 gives 4.709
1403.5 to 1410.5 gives 2.847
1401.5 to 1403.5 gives 3.454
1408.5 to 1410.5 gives 3.003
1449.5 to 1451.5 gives 5.873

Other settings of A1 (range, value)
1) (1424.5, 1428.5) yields 4.87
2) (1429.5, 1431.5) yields 4.73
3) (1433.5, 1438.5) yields 5.4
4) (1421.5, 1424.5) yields 4.75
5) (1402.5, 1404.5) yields 3.39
